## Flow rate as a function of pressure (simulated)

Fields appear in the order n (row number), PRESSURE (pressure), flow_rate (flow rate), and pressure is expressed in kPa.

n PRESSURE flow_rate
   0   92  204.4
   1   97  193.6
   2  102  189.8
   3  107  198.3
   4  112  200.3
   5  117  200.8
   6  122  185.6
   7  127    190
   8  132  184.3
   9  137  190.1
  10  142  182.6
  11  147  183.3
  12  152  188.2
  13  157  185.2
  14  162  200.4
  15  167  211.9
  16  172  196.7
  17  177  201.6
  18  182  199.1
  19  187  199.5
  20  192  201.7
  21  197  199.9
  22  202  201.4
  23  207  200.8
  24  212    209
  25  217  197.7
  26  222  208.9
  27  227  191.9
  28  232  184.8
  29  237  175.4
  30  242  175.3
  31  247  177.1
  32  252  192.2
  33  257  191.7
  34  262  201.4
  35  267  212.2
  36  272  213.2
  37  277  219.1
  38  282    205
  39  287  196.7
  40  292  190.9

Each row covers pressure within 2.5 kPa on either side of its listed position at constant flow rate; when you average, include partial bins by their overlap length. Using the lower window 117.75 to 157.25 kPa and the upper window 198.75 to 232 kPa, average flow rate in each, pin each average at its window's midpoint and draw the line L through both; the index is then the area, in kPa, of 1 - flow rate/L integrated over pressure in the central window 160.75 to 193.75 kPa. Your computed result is -1.3 kPa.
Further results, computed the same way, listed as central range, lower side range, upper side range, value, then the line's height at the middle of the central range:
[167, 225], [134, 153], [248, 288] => -2.6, 193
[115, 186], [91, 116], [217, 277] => 1.2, 196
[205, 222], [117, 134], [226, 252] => -1.9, 183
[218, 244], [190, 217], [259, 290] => 2.0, 204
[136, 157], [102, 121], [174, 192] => 1.4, 199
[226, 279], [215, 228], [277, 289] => 2.3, 203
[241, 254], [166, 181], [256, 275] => 1.5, 205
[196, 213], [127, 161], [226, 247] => -1.8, 183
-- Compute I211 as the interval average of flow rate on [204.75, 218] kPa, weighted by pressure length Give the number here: 203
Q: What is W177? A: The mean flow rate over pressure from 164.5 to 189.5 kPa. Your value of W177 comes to 202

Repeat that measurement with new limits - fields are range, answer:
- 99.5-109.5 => 194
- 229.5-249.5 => 178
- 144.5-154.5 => 186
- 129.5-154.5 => 186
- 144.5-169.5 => 194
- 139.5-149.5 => 183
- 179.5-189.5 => 199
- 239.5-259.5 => 184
